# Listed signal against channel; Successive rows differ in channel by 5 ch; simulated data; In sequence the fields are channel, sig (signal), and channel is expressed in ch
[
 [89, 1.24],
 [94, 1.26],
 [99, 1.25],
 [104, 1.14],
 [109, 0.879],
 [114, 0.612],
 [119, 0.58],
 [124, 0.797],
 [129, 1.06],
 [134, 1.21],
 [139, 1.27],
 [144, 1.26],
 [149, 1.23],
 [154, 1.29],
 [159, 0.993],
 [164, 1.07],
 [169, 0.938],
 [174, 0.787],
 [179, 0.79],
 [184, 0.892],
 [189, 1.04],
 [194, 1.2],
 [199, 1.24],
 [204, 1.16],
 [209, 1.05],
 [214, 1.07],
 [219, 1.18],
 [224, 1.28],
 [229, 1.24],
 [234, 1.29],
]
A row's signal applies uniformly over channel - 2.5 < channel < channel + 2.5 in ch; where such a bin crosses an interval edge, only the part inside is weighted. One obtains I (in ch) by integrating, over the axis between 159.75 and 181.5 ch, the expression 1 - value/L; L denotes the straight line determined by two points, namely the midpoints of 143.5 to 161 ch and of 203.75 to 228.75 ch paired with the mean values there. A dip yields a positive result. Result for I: 5.1 ch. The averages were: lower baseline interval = 1.19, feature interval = 0.904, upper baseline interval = 1.16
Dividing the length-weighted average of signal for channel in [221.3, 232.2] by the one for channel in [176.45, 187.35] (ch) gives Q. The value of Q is 1.47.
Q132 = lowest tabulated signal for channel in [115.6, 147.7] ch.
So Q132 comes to 0.58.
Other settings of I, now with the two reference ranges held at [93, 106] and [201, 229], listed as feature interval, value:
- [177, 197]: 3.1 ch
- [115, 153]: 4.7 ch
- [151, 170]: 1.6 ch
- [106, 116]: 3.6 ch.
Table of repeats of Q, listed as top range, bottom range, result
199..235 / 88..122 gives 1.20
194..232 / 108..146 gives 1.23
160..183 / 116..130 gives 1.16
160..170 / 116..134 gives 1.17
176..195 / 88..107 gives 0.79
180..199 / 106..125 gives 1.45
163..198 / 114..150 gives 0.95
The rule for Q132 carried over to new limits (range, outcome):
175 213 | 0.79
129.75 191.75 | 0.787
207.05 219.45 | 1.05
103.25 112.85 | 0.879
